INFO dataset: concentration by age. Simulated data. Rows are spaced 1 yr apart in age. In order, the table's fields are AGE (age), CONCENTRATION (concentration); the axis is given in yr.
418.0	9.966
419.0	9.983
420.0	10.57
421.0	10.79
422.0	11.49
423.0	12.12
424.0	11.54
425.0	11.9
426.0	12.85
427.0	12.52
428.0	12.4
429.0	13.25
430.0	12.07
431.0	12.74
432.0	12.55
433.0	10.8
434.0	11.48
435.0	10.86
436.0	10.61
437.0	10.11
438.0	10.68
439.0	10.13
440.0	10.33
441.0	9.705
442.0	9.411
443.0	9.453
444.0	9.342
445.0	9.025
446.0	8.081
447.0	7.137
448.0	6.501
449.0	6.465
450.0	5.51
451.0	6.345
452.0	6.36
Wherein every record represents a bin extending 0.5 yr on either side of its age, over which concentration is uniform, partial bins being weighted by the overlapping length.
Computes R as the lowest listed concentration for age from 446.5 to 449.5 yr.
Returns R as 6.465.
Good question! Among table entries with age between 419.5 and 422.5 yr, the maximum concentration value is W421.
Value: 11.49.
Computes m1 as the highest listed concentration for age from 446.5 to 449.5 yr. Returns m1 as 7.137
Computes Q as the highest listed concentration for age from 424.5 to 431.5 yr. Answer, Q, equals 13.25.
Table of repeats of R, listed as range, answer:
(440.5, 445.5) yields 9.025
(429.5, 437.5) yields 10.11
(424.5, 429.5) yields 11.9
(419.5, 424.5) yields 10.57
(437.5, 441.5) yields 9.705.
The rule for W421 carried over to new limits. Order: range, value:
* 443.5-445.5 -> 9.342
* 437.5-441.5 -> 10.68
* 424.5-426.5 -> 12.85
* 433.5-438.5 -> 11.48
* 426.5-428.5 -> 12.52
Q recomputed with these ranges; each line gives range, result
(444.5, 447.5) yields 9.025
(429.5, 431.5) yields 12.74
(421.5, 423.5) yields 12.12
